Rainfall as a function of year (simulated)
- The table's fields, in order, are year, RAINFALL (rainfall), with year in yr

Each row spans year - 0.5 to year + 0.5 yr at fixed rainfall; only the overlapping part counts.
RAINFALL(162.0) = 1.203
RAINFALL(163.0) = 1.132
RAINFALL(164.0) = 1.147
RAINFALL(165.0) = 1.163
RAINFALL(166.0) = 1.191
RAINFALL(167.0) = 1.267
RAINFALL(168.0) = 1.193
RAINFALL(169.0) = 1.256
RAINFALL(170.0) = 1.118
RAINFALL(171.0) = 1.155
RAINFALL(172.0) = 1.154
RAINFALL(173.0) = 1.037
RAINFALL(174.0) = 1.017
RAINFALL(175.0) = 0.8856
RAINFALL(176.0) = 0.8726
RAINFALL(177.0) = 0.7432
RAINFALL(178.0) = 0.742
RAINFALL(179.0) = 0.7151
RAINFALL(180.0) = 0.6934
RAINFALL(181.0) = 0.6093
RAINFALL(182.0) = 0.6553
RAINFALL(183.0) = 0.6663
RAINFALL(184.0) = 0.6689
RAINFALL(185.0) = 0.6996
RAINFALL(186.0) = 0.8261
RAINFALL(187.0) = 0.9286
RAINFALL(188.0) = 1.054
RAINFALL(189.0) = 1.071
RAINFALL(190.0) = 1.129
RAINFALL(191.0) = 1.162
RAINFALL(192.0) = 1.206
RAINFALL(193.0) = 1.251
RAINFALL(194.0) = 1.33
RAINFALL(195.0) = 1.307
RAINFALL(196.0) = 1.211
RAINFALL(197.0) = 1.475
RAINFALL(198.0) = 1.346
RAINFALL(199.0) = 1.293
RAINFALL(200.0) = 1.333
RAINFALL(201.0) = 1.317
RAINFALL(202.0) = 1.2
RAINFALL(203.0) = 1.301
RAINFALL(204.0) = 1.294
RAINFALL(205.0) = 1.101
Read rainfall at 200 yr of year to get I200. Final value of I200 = 1.333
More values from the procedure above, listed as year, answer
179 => 0.7151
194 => 1.33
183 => 0.6663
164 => 1.147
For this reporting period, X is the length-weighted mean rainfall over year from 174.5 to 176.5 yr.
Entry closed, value 0.879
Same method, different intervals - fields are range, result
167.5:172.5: 1.18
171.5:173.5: 1.1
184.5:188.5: 0.877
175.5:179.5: 0.768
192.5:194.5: 1.29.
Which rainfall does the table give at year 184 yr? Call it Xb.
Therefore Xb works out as 0.6689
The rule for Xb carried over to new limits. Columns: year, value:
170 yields 1.118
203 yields 1.301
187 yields 0.9286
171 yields 1.155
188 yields 1.054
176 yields 0.8726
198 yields 1.346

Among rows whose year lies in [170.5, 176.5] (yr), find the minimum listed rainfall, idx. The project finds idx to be 0.8726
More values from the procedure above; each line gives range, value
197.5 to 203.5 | 1.2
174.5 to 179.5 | 0.7151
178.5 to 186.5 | 0.6093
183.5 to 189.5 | 0.6689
